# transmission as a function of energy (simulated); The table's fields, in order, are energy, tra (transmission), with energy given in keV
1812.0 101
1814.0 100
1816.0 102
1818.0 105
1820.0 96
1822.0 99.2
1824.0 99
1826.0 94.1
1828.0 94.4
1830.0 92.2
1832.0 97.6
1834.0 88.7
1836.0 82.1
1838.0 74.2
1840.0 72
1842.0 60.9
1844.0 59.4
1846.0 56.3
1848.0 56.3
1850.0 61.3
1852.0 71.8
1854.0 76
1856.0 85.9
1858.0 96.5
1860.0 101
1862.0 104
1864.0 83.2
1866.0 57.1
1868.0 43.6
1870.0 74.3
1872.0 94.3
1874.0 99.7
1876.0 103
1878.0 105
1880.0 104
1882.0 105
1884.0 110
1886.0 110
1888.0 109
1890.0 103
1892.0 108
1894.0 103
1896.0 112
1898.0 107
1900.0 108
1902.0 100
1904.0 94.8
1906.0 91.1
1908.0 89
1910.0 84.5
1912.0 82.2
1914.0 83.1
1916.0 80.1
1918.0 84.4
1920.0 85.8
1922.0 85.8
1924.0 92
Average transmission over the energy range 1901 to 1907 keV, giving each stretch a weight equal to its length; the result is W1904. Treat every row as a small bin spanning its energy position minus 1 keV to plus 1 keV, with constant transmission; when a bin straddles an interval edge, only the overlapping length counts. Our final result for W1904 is 95.3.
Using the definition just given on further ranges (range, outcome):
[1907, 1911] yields 86.8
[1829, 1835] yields 92.8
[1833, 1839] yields 81.7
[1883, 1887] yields 110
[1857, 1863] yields 100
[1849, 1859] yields 78.3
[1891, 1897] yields 108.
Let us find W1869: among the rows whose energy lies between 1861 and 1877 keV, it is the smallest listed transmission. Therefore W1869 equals 43.6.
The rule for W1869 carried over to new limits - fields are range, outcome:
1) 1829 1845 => 59.4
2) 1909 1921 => 80.1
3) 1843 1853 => 56.3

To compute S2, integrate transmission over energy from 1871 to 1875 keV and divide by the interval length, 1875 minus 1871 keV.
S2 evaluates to 97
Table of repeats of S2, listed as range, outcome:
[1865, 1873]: 67.3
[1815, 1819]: 104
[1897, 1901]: 108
